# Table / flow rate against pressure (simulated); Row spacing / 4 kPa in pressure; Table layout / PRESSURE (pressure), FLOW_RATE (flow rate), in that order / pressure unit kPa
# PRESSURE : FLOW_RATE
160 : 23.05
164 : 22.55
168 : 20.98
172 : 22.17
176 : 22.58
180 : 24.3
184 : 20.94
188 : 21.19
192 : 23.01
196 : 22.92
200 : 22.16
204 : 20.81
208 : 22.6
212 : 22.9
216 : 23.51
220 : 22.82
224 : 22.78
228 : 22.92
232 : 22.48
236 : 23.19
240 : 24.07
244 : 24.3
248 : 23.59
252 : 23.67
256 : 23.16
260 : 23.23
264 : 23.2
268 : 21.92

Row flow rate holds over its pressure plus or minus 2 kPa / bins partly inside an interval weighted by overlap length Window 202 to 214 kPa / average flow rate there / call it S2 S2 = 22.1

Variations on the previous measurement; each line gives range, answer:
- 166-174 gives 21.6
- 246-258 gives 23.5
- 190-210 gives 22.3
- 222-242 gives 23.1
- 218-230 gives 22.8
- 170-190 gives 22.2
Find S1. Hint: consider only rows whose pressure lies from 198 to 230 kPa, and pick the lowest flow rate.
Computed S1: 20.81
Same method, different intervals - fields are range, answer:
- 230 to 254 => 22.48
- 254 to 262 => 23.16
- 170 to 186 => 20.94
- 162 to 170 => 20.98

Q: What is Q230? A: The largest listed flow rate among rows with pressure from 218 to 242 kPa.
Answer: 24.07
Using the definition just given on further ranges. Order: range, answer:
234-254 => 24.3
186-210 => 23.01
